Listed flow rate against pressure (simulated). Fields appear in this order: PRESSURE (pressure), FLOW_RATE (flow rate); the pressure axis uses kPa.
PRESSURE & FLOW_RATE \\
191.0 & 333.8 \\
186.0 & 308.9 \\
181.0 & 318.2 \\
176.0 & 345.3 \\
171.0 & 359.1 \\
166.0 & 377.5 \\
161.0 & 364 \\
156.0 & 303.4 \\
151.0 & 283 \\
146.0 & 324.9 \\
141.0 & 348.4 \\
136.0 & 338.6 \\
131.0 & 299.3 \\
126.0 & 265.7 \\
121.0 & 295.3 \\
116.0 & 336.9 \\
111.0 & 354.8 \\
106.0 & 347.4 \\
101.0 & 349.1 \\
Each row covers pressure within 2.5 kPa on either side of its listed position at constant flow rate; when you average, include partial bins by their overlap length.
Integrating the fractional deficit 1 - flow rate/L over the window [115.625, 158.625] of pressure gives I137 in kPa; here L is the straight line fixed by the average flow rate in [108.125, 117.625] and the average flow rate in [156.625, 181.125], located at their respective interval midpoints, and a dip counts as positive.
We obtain 4.9 kPa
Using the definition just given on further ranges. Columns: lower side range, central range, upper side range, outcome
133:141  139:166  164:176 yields 1.6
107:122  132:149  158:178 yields 0.7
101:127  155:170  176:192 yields -1.4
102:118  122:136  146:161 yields 1.6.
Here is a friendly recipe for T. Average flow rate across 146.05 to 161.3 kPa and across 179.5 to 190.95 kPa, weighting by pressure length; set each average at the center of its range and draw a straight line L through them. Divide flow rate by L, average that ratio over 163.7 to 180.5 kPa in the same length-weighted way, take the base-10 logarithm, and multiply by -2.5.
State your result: -0.131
